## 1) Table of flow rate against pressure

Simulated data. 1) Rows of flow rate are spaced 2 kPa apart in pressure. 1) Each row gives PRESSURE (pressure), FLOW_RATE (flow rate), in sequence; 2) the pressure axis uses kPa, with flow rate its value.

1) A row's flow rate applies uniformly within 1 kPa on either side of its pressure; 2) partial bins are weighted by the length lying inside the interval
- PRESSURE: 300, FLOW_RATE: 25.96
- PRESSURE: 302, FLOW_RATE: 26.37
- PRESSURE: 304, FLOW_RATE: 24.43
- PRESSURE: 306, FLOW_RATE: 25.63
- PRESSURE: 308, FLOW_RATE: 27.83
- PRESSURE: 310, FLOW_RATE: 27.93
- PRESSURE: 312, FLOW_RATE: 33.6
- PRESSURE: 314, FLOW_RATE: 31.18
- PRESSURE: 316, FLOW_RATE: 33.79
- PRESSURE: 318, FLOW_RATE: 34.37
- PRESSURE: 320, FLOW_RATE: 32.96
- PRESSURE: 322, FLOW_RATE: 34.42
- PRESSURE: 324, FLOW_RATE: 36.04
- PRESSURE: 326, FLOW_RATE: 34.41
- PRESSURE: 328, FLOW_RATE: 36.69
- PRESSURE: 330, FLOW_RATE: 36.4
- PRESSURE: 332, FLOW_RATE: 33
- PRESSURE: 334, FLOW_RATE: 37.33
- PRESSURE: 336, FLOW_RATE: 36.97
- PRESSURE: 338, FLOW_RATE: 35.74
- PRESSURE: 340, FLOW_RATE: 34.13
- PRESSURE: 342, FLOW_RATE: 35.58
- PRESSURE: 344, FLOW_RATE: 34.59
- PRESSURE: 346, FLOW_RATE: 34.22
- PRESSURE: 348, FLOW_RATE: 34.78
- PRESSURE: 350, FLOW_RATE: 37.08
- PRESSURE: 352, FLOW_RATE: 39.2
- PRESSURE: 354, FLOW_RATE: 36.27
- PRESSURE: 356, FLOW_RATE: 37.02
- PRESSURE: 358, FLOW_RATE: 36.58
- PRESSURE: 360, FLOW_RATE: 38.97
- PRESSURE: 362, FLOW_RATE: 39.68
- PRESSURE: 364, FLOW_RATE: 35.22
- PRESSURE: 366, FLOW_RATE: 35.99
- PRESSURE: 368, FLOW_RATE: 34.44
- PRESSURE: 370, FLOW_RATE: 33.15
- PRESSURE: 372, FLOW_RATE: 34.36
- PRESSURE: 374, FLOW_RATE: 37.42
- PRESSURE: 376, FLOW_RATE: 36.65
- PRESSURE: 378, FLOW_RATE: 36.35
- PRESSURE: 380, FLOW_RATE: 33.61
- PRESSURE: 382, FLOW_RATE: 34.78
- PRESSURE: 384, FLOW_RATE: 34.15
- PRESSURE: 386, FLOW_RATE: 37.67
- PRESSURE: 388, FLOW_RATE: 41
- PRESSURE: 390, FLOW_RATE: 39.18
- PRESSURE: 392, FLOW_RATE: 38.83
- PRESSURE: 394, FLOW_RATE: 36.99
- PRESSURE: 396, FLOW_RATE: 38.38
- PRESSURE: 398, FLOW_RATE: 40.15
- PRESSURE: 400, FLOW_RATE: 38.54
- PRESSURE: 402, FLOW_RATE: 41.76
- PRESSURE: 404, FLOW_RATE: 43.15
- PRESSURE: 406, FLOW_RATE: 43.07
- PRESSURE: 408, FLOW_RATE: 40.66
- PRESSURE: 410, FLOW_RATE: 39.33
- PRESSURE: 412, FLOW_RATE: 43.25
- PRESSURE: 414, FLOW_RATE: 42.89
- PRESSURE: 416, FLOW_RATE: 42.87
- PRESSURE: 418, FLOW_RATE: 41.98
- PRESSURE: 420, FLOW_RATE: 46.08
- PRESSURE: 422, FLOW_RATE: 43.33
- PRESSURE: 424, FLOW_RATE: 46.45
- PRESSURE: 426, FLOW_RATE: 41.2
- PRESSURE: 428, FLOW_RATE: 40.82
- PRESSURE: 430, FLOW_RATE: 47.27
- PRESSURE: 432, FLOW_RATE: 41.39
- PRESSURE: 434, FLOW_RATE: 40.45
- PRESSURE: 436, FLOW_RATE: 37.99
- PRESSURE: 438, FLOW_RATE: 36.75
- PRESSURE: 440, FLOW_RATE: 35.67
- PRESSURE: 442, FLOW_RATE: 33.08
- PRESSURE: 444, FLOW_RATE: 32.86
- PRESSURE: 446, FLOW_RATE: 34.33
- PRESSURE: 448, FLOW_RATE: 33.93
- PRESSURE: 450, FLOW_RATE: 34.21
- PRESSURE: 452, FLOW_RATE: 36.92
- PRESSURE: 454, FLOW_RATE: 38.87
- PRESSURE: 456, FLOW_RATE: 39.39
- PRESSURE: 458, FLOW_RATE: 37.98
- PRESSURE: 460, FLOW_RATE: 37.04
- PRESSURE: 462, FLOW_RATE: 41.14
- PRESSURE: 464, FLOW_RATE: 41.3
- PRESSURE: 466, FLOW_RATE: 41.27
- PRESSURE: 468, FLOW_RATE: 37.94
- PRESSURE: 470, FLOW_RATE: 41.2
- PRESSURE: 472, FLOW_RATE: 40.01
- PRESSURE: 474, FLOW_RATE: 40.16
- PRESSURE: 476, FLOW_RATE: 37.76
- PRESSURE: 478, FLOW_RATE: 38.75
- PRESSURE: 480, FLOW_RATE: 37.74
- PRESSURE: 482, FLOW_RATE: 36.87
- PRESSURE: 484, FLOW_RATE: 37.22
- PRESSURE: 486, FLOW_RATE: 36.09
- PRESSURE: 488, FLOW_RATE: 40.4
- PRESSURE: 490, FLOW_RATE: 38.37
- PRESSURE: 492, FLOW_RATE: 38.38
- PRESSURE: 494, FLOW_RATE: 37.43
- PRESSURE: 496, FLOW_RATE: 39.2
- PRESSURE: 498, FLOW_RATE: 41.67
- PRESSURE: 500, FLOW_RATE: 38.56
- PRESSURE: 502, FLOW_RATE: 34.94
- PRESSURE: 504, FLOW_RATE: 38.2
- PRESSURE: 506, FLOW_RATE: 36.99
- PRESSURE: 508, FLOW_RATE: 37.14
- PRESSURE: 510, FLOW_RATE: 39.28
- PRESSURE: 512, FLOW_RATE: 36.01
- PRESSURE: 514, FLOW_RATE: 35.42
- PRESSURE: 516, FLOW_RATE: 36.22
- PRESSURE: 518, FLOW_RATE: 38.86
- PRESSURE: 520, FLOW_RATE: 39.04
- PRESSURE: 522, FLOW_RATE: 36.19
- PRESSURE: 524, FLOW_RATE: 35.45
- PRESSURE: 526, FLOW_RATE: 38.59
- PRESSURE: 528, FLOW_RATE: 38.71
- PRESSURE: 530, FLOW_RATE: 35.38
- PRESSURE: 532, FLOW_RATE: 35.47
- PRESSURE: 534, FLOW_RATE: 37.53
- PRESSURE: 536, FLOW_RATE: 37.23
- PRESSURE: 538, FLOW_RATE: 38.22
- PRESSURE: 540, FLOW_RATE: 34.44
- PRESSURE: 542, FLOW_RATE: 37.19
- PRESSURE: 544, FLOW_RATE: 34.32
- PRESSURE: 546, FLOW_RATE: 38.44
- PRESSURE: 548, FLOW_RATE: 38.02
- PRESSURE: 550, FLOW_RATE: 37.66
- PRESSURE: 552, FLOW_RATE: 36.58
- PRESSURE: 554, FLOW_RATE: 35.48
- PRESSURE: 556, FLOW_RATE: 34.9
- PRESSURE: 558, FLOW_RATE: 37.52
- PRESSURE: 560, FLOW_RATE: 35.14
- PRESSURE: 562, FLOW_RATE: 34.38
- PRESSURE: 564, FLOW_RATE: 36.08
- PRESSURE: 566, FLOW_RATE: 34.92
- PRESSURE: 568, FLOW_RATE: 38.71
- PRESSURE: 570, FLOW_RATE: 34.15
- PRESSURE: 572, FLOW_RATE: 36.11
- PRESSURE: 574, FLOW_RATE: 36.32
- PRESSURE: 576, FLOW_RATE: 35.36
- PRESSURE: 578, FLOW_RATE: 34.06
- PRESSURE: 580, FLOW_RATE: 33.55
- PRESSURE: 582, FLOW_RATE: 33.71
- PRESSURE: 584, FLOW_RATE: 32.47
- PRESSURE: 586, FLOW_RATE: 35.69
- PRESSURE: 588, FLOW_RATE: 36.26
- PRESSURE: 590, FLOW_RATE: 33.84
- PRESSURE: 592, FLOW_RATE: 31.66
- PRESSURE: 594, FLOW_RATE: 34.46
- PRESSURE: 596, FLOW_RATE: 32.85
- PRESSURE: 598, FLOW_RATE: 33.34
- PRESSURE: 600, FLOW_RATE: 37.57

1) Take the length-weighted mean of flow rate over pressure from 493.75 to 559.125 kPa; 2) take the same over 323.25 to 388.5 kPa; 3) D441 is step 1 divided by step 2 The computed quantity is 1.0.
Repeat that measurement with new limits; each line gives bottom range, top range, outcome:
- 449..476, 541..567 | 0.93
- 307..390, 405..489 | 1.12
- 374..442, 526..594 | 0.90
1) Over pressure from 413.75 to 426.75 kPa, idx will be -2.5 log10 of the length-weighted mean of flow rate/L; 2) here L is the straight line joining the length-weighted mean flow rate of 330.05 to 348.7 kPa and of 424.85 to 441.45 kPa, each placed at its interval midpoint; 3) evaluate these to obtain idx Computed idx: -0.11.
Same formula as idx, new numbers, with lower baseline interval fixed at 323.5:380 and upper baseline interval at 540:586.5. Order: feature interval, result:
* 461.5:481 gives -0.11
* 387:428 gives -0.16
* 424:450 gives -0.07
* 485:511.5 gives -0.07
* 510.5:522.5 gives -0.04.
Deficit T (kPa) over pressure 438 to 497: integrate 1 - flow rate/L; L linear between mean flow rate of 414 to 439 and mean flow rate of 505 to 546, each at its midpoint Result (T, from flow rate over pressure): 3.3 kPa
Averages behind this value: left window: 42.2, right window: 36.9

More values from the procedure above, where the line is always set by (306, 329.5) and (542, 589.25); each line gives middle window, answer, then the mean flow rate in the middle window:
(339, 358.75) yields -1.7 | 35.9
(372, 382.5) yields -0.7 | 35.7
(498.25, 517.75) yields -1.2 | 37.2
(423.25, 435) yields -3.0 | 42.9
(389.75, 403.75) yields -2.3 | 39.3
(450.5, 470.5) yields -2.7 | 39.1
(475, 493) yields -1.7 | 38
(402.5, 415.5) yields -3.2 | 42.1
